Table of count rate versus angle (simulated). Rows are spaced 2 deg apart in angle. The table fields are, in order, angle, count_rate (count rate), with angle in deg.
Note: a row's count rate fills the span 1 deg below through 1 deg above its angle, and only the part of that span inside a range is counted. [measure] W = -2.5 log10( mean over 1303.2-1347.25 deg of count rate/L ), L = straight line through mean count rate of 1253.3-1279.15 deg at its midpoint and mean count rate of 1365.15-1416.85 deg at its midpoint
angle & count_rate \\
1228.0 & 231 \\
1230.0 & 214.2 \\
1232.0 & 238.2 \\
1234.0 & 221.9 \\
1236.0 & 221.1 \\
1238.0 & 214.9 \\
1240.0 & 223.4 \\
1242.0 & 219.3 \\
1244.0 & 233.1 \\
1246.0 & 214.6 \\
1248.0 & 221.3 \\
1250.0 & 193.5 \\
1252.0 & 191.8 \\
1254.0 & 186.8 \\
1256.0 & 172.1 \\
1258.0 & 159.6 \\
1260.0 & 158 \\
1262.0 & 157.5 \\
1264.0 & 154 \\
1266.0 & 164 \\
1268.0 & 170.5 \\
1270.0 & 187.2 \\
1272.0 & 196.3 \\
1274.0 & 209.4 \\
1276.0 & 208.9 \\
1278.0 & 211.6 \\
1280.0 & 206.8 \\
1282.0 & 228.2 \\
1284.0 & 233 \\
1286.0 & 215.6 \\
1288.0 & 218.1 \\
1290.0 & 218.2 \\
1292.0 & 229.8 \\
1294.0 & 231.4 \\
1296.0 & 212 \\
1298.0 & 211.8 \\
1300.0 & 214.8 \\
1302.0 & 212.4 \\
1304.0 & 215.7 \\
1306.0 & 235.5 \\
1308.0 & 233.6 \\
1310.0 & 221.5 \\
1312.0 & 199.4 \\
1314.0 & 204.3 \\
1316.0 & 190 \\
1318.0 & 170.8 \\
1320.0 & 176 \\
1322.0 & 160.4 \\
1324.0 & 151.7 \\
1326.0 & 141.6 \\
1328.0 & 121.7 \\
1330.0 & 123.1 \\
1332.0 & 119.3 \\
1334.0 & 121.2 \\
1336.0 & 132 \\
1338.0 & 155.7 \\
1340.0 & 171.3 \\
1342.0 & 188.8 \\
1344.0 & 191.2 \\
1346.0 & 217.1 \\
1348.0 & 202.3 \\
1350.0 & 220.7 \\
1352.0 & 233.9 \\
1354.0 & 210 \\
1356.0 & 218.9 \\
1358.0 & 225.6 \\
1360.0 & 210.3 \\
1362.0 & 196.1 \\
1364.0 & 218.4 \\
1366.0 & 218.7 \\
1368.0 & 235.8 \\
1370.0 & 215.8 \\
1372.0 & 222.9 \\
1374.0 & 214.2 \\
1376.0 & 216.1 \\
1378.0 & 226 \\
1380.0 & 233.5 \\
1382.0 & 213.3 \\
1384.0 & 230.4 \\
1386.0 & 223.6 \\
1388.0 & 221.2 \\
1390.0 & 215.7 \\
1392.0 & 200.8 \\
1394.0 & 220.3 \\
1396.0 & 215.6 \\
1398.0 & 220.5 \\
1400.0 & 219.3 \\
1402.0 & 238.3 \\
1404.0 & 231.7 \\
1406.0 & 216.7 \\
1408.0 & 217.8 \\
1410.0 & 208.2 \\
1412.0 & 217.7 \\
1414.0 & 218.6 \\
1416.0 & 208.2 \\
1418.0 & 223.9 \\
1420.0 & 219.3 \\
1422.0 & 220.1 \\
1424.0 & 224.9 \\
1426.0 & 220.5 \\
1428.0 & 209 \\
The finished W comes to 0.14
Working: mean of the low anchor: 180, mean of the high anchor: 220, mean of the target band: 175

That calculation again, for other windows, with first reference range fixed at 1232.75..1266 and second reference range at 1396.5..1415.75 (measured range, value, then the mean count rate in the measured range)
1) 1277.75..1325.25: -0.02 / 208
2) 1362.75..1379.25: -0.03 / 221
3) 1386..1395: 0.01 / 216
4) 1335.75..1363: 0.06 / 200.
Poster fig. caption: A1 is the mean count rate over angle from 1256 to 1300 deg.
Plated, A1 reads 199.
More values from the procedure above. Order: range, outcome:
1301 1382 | 195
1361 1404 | 220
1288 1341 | 184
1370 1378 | 219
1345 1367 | 216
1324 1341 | 137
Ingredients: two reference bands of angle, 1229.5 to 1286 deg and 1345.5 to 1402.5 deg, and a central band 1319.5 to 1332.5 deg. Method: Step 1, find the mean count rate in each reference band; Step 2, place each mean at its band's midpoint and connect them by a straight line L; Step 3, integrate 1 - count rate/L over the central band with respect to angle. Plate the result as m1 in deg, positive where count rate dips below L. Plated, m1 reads 4.3 deg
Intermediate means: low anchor 201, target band 142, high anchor 219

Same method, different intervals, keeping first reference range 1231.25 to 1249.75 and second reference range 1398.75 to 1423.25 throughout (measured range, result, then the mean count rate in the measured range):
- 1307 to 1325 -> 2.5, 190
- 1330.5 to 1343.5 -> 4.2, 149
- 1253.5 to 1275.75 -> 4.7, 175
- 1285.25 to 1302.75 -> 0.2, 218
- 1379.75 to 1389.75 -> -0.1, 223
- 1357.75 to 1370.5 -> 0.2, 217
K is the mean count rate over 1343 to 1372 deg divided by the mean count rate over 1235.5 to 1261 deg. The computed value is 1.1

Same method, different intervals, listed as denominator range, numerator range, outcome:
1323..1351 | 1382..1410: 1.37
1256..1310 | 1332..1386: 1.00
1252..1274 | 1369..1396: 1.27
